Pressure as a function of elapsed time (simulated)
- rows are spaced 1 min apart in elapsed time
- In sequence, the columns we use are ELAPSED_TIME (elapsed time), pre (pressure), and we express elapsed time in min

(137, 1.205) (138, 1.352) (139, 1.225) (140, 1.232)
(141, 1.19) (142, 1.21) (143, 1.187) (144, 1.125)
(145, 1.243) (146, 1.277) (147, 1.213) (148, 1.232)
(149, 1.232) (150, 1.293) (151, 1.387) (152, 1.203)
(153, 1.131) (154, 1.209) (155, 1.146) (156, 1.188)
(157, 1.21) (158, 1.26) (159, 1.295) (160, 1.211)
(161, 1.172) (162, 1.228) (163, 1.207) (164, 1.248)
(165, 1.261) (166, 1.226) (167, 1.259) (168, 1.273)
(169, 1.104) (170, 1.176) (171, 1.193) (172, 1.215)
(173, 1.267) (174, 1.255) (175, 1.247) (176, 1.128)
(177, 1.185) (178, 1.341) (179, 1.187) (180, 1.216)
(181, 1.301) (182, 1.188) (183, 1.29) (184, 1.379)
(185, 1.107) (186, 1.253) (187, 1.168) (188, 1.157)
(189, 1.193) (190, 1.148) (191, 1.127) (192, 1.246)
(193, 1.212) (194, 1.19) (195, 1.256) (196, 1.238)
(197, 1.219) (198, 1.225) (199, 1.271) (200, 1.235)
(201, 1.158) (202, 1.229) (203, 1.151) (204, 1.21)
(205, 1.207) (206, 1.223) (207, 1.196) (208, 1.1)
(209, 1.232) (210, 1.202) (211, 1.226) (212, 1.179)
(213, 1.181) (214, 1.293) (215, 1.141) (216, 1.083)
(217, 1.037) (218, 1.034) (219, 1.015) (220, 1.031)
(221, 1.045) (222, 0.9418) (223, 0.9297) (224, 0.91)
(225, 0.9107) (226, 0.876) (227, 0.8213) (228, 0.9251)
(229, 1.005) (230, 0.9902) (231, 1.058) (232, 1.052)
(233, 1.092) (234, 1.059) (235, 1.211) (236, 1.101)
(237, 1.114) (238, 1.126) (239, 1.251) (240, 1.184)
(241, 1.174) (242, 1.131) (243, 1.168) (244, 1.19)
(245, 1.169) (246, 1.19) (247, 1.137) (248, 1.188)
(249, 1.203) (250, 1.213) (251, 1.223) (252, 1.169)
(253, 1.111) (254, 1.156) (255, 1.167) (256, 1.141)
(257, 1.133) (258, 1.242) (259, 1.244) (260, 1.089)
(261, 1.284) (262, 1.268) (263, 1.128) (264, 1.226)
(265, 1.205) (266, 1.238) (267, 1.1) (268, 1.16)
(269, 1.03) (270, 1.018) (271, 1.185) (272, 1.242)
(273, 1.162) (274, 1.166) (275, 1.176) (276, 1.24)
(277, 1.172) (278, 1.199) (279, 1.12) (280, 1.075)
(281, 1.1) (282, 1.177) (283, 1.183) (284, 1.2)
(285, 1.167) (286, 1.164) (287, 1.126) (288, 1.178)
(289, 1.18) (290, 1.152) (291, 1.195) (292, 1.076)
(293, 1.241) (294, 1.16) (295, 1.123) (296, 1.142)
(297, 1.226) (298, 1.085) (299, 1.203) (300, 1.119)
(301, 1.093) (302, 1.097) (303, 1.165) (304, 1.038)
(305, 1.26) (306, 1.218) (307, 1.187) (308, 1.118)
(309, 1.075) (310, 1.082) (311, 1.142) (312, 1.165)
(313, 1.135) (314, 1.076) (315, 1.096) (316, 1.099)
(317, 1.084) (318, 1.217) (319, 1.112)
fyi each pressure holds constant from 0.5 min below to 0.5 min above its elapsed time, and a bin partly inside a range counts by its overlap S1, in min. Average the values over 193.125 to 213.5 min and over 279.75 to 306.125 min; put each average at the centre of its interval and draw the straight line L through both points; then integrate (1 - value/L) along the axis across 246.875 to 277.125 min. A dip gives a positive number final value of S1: -0.1 min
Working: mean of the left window 1.21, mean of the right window 1.15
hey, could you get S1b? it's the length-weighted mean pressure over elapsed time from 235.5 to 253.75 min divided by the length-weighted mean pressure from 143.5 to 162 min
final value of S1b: 1.0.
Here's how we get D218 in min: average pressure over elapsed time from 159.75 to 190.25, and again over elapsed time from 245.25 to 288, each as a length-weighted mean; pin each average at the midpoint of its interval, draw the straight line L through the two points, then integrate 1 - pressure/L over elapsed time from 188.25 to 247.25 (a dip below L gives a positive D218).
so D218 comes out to 3.5 min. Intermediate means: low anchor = 1.22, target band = 1.13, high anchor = 1.17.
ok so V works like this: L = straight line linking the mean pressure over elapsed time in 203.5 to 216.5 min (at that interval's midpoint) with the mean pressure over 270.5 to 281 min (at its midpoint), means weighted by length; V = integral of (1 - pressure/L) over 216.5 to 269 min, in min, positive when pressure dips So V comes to 3.1 min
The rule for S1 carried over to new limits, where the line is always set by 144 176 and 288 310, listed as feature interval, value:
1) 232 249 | 0.4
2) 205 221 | 0.7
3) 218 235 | 2.9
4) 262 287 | 0.0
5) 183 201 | -0.1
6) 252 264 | -0.1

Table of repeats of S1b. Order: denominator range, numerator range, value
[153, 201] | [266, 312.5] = 0.94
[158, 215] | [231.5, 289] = 0.96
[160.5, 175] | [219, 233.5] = 0.80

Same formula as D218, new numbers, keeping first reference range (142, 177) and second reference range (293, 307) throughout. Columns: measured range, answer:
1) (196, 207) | -0.1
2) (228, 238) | 1.0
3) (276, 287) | 0.0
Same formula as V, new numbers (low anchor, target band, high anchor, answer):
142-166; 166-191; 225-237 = -1.3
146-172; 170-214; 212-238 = -3.2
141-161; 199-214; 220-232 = -2.6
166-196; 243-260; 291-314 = 0.0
